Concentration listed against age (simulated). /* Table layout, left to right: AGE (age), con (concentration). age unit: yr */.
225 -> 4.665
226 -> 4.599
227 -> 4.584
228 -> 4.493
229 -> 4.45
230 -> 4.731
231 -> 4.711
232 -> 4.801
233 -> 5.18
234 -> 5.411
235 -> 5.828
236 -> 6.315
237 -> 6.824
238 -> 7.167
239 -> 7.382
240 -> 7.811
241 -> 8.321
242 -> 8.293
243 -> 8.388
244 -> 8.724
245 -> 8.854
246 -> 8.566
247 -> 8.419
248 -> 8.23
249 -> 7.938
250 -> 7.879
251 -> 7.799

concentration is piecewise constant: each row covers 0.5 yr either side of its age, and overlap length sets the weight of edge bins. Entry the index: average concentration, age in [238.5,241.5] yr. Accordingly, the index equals 7.84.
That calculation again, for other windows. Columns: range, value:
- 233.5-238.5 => 6.31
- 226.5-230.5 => 4.56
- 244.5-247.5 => 8.61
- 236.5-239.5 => 7.12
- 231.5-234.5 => 5.13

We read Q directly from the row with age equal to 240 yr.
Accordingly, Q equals 7.811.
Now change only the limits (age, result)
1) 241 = 8.321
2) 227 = 4.584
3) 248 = 8.23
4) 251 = 7.799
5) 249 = 7.938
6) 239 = 7.382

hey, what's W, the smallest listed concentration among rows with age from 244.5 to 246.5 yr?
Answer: 8.566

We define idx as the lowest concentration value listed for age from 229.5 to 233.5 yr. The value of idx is 4.711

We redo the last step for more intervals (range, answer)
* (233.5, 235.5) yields 5.411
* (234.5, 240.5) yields 5.828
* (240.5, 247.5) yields 8.293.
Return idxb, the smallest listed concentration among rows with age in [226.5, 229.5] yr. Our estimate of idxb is 4.45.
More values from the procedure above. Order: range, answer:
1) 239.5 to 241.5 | 7.811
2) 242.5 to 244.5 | 8.388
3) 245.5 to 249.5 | 7.938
